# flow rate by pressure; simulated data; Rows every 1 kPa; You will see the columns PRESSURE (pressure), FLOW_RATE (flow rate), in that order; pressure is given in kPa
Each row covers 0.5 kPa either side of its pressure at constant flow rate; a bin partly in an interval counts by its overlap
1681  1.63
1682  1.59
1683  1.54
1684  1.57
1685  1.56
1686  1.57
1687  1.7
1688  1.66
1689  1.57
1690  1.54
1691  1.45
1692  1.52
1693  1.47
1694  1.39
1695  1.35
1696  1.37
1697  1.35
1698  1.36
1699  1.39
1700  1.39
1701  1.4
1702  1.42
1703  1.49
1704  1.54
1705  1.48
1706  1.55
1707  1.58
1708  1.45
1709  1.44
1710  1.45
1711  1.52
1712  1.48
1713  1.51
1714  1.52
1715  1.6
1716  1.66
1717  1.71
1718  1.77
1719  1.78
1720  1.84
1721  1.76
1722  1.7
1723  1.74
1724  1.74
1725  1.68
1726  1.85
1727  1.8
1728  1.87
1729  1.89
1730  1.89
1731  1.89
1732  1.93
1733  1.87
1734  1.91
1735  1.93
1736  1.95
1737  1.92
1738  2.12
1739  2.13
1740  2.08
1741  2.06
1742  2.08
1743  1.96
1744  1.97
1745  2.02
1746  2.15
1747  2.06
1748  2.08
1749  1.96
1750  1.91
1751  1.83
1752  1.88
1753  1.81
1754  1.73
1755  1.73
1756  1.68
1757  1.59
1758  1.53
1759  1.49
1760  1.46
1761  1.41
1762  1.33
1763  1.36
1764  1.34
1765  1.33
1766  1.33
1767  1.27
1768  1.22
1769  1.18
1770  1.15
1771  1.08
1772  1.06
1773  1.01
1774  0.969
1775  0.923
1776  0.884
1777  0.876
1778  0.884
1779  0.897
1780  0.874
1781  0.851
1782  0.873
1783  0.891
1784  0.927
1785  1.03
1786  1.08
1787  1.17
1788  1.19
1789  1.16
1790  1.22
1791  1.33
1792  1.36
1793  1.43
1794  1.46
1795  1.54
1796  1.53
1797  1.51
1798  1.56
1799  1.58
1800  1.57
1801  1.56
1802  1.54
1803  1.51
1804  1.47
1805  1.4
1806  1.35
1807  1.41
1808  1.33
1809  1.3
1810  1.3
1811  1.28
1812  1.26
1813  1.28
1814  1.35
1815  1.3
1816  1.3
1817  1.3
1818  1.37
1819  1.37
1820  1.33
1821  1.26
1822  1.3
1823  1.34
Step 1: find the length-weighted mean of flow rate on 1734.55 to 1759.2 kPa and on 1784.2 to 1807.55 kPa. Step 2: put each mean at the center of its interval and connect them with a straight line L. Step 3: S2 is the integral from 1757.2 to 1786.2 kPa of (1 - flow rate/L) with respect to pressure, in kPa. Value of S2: 9.3 kPa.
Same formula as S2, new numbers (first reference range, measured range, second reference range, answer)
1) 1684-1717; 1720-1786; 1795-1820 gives -4.8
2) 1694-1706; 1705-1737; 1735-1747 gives 0.3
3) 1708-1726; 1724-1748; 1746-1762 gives -3.7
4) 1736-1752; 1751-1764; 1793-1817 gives 2.1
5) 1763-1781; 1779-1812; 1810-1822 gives -2.4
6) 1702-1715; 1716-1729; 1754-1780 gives -3.0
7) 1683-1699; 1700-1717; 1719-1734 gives 1.5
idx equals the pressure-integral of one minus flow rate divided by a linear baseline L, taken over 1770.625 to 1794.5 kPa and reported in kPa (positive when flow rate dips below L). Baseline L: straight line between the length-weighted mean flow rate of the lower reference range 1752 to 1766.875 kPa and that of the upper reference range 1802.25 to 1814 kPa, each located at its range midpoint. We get 6.3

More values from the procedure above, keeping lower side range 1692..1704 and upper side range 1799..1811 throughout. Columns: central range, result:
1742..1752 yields -4.04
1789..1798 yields 0.08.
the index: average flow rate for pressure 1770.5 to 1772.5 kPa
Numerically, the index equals 1.07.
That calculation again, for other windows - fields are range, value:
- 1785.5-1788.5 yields 1.15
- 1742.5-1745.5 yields 1.98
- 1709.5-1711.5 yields 1.48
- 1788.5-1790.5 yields 1.19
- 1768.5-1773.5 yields 1.1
